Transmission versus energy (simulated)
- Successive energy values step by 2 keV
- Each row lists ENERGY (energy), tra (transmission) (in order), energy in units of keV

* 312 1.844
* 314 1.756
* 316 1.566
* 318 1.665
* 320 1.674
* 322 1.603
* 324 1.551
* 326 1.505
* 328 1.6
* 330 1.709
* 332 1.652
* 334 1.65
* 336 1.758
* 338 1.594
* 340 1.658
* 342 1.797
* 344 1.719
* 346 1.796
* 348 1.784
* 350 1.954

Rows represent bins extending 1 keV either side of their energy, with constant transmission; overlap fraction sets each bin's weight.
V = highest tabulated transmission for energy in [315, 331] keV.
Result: 1.709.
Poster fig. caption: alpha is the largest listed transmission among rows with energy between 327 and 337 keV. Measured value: 1.758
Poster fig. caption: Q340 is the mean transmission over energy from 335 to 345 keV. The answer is 1.71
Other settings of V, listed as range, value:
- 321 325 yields 1.603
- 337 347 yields 1.797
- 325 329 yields 1.6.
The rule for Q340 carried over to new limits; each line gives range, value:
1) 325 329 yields 1.55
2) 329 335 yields 1.67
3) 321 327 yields 1.55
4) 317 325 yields 1.62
